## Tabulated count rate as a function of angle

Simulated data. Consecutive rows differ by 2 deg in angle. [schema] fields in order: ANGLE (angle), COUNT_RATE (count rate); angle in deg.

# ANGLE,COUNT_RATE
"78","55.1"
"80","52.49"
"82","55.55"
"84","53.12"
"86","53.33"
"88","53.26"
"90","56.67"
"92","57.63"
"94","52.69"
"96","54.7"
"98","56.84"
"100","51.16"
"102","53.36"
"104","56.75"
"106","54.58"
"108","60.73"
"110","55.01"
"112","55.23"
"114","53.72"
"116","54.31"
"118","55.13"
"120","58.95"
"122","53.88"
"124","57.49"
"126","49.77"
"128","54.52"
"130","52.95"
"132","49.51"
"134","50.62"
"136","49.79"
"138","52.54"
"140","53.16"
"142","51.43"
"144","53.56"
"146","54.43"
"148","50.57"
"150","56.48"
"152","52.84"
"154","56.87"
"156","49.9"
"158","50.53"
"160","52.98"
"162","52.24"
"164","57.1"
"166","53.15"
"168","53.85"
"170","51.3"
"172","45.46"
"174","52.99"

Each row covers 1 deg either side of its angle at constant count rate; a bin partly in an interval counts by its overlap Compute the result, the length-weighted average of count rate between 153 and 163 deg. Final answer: 52.5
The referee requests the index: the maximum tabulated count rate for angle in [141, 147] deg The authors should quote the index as 54.43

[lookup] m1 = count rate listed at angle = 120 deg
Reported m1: 58.95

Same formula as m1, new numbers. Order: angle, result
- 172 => 45.46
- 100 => 51.16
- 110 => 55.01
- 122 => 53.88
